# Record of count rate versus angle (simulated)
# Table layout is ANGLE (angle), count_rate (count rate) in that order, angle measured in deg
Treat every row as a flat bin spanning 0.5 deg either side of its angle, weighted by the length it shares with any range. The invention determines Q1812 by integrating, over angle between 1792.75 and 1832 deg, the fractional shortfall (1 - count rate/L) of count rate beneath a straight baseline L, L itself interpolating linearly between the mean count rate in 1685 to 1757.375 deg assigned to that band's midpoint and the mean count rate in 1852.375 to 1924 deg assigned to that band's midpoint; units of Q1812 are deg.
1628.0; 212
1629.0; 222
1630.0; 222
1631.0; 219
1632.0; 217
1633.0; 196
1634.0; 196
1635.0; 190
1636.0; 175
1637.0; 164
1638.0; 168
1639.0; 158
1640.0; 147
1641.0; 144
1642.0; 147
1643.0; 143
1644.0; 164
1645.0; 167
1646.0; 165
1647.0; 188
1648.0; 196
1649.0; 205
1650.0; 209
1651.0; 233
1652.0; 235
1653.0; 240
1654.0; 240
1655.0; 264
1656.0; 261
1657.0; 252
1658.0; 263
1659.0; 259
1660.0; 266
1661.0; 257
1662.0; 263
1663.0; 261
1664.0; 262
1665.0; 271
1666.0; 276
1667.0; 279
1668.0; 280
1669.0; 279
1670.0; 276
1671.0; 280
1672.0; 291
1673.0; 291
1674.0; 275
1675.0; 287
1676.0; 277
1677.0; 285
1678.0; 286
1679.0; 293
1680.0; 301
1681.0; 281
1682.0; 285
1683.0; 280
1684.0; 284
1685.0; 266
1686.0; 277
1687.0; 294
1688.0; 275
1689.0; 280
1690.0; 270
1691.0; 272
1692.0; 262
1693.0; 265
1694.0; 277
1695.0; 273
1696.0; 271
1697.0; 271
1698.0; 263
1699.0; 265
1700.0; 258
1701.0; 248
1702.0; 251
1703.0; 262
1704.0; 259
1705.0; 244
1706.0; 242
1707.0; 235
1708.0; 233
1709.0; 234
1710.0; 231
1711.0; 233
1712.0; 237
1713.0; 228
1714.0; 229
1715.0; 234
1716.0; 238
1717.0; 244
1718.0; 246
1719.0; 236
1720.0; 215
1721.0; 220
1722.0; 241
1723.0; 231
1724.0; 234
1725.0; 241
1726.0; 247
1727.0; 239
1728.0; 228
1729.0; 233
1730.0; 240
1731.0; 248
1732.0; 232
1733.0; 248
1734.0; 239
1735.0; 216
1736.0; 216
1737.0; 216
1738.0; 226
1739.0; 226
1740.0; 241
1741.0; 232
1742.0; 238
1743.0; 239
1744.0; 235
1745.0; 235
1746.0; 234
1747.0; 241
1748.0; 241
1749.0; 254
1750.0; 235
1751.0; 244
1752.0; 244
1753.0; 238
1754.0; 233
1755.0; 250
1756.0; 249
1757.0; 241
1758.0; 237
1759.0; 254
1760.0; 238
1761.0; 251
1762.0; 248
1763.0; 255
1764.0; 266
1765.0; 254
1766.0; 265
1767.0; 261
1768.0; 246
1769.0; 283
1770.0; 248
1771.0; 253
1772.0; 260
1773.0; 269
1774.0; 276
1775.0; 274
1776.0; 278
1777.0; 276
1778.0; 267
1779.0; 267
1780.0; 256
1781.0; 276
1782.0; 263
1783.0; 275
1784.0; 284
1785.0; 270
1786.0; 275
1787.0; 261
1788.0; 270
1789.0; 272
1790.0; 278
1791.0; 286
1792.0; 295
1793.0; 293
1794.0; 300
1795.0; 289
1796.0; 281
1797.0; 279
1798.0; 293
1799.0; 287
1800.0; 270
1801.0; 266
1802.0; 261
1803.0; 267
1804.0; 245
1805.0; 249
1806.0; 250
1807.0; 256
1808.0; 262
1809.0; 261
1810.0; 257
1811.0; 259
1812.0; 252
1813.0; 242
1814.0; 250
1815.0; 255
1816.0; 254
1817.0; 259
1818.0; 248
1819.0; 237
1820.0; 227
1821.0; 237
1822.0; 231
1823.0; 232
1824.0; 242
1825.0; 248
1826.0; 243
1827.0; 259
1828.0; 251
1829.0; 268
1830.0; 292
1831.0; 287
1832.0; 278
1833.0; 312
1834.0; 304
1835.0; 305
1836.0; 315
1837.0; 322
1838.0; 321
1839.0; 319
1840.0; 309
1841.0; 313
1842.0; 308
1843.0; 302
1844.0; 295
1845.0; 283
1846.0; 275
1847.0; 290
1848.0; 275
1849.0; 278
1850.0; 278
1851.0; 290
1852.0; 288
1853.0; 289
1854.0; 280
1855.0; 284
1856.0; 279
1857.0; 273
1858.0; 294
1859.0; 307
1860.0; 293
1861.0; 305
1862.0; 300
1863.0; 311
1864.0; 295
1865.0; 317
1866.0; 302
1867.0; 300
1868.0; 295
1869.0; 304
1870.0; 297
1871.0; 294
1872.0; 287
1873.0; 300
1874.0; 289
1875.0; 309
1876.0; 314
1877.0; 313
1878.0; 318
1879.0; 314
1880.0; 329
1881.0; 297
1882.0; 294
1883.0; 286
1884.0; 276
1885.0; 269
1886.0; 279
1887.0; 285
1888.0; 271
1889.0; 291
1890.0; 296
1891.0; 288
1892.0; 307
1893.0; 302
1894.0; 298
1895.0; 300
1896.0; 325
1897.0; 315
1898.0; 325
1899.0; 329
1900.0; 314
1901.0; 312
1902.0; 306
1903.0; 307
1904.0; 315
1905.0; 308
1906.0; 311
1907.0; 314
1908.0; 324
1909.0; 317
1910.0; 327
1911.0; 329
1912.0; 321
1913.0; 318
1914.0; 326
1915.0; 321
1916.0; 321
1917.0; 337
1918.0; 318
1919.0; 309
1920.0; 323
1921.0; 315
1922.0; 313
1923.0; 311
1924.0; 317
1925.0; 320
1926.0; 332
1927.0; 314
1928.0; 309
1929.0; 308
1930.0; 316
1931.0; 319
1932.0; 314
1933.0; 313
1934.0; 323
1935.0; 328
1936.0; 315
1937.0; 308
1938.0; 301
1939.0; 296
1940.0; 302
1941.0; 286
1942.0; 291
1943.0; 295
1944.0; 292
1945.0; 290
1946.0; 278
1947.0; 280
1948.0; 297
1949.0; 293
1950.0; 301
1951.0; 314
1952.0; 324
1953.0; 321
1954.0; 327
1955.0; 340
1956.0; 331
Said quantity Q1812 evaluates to 2.4 deg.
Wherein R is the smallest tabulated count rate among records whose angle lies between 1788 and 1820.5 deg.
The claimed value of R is 227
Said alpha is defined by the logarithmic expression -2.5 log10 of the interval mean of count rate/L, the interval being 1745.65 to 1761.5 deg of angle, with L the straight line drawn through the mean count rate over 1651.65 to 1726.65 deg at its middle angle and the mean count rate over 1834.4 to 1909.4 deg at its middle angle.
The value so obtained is 0.13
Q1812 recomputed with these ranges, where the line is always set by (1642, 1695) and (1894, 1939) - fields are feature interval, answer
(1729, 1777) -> 5.42 deg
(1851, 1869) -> 0.47 deg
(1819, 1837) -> 1.71 deg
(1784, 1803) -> 0.51 deg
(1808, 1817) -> 1.14 deg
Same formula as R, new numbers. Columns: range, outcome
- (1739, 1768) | 226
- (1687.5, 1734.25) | 215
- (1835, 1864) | 273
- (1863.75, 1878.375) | 287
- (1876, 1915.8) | 269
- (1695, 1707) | 235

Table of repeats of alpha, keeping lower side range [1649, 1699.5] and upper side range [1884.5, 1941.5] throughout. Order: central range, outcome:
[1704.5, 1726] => 0.18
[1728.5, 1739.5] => 0.21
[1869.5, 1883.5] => 0.01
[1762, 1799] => 0.06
